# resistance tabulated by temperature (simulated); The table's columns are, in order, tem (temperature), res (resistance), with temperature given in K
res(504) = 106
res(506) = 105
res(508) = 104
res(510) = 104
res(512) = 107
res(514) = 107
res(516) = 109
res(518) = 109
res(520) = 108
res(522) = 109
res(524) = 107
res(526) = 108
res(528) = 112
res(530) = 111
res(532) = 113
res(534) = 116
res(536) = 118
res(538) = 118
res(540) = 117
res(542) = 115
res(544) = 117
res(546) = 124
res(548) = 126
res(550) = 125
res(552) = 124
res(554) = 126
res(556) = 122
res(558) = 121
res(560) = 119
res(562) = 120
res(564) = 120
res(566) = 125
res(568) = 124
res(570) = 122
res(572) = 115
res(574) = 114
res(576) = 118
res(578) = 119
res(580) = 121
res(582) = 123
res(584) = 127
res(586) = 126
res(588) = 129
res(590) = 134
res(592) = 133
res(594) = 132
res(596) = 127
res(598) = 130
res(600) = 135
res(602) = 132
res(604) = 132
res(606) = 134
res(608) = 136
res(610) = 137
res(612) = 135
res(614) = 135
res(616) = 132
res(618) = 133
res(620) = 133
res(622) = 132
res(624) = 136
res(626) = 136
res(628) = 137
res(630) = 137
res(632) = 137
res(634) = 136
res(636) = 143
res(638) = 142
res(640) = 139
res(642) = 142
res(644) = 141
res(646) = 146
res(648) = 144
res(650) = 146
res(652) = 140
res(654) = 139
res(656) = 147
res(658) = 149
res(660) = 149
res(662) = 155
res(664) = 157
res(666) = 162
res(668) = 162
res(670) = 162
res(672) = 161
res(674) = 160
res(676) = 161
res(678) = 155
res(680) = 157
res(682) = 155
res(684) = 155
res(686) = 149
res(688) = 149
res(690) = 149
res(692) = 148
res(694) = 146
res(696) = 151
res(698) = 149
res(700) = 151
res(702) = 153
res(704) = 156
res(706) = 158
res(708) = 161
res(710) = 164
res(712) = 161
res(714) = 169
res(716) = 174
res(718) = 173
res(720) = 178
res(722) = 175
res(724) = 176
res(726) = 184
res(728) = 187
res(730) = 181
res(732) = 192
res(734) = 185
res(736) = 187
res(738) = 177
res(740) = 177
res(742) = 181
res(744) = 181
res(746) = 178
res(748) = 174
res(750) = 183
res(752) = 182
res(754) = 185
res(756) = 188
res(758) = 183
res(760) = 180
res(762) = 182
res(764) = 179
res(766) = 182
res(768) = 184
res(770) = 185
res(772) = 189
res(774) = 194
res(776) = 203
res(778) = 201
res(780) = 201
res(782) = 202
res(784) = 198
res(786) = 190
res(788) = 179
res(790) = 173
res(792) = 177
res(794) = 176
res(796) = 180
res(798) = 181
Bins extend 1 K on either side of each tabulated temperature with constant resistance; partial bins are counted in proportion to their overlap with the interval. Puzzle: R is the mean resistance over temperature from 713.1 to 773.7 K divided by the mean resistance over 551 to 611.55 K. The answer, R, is 1.4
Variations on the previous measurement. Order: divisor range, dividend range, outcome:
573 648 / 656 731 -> 1.21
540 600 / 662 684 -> 1.29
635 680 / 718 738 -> 1.21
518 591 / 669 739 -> 1.38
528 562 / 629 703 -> 1.25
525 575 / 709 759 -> 1.51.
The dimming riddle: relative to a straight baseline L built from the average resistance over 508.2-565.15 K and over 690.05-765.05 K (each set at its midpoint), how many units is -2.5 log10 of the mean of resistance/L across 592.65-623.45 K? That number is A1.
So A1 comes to 0.03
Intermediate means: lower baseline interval 115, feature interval 133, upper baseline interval 172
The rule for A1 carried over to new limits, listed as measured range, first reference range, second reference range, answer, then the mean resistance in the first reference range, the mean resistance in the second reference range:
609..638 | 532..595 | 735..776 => 0.04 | 122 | 183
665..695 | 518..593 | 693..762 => 0.02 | 119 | 173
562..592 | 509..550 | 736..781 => 0.04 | 113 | 185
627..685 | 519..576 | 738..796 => 0.02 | 118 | 185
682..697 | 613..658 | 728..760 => 0.07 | 139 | 182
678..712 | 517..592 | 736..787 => 0.08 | 119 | 186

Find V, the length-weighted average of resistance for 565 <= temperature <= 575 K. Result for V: 120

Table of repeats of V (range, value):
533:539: 117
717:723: 175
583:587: 126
